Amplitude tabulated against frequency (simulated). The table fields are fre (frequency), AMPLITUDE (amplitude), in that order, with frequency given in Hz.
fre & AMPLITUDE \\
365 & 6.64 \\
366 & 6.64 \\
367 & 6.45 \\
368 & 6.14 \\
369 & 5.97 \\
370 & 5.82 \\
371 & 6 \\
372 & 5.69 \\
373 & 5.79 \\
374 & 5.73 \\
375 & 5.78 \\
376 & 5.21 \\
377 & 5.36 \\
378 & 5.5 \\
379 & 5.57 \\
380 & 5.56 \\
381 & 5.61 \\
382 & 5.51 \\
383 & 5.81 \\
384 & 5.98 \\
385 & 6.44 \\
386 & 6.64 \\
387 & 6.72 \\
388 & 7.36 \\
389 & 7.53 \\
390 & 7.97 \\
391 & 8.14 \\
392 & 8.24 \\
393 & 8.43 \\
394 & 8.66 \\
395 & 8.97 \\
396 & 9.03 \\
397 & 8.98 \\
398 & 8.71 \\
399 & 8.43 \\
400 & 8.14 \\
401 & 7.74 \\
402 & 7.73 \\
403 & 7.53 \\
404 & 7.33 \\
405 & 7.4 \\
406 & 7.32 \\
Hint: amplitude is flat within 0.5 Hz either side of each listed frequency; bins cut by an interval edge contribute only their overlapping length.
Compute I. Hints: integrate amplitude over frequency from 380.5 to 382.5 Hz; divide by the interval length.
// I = 5.56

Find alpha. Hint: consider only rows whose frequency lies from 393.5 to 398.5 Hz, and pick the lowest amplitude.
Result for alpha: 8.66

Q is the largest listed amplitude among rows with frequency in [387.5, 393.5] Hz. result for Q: 8.43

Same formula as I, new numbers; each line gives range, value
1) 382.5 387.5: 6.32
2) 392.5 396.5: 8.77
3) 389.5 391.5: 8.05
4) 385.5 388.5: 6.91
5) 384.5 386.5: 6.54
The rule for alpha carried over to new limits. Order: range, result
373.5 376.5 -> 5.21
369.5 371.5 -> 5.82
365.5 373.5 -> 5.69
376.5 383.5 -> 5.36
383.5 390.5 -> 5.98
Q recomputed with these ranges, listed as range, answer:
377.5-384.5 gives 5.98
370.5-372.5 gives 6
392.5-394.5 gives 8.66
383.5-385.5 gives 6.44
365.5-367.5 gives 6.64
